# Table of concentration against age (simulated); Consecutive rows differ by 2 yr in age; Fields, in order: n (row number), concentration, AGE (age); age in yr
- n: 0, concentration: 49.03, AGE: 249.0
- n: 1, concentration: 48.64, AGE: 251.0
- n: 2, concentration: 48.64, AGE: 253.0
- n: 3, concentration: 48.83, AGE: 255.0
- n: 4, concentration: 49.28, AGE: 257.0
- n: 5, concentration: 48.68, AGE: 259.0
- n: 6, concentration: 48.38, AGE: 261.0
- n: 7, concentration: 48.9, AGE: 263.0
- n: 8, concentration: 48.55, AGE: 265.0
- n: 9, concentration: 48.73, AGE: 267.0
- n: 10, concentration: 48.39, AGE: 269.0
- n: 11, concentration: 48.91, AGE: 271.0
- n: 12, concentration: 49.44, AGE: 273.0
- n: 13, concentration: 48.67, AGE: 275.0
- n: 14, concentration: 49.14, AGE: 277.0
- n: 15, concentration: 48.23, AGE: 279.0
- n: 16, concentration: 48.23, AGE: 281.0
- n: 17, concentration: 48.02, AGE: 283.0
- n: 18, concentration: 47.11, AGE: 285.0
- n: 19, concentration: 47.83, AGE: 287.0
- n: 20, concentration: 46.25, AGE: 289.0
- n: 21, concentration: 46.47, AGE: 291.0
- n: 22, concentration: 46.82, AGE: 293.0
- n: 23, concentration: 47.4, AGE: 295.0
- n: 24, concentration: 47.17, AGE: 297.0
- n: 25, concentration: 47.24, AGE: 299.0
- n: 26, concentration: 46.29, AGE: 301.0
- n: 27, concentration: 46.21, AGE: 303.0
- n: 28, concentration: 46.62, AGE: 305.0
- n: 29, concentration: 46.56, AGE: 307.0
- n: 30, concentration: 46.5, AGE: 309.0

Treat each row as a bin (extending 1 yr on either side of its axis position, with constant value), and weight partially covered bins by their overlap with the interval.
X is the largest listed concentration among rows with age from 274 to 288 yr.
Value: 49.14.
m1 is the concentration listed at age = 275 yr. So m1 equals 48.67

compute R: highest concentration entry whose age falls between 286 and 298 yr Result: 47.83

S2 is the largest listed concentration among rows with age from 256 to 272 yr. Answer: 49.28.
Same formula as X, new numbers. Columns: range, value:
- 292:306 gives 47.4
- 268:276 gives 49.44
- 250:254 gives 48.64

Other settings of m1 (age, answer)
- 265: 48.55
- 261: 48.38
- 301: 46.29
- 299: 47.24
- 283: 48.02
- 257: 49.28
